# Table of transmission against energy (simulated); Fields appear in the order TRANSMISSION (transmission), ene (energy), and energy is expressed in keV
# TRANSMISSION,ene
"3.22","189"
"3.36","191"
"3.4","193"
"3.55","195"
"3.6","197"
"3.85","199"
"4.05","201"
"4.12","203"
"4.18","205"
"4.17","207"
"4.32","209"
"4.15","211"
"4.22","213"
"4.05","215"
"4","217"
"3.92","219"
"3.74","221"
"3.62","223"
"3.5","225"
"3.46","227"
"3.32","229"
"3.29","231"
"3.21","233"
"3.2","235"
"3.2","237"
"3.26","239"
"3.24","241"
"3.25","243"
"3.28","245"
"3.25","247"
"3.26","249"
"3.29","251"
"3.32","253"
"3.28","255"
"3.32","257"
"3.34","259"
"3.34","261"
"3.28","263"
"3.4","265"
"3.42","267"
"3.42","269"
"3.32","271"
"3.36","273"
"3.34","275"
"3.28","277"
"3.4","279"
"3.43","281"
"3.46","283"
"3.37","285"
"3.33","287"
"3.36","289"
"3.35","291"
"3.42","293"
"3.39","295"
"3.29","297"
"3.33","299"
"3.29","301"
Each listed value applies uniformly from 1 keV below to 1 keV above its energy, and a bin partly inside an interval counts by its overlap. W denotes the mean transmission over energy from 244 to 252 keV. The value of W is 3.27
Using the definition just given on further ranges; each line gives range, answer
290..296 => 3.39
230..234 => 3.25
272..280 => 3.34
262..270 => 3.38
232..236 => 3.21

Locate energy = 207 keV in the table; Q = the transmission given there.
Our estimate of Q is 4.17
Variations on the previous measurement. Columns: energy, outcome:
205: 4.18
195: 3.55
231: 3.29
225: 3.5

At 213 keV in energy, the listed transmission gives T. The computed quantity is 4.22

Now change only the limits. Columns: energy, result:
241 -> 3.24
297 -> 3.29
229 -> 3.32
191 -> 3.36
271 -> 3.32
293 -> 3.42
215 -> 4.05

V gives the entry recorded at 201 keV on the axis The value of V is 4.05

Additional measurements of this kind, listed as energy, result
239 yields 3.26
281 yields 3.43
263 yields 3.28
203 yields 4.12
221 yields 3.74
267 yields 3.42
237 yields 3.2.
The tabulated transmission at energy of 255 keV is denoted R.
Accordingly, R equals 3.28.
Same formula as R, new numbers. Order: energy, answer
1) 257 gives 3.32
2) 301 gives 3.29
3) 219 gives 3.92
